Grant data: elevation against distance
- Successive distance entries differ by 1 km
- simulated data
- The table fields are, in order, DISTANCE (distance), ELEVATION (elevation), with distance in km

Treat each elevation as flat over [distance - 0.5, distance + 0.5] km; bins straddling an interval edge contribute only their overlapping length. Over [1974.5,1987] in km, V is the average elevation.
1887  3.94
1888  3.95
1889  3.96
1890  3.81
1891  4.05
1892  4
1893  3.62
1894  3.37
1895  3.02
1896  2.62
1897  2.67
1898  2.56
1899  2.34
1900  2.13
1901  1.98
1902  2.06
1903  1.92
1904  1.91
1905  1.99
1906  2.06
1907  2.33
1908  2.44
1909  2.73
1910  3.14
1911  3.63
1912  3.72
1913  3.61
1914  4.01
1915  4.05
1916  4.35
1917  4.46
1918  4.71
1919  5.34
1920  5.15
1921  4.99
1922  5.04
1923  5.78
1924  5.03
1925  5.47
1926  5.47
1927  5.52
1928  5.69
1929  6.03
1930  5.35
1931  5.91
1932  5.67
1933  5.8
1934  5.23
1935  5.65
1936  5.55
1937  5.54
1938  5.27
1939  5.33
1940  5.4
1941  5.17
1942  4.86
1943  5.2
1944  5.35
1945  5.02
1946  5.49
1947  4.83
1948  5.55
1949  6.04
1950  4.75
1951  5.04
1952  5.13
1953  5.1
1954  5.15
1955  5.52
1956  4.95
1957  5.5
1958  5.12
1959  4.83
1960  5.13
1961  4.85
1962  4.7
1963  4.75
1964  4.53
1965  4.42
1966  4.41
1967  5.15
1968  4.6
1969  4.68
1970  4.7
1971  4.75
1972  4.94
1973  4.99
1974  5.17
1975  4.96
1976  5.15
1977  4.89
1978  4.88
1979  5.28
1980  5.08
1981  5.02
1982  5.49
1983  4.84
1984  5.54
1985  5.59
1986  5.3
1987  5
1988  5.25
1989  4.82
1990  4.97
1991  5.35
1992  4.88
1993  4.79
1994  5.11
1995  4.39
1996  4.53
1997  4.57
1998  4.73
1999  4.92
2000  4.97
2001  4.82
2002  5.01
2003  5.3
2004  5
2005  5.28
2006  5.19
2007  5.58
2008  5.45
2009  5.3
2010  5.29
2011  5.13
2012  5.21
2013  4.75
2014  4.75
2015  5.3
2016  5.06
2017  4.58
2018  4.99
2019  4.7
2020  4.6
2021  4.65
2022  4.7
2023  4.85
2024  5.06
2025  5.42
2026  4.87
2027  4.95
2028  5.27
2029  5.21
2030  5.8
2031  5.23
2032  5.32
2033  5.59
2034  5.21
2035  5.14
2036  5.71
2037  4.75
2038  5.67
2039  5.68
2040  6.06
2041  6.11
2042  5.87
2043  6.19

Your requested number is 5.16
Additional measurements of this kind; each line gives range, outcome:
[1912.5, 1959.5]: 5.19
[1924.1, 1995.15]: 5.16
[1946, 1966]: 5.04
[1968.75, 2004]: 4.99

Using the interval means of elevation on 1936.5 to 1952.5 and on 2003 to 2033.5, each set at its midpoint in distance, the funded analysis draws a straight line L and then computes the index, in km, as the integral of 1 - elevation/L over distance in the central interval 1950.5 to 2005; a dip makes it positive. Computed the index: 2.19 km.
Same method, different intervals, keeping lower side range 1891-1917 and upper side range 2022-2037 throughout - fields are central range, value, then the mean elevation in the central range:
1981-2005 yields -2.4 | 5.01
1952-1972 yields -4.5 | 4.89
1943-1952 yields -3.7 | 5.25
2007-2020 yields -0.3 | 5.05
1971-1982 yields -2.0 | 5.04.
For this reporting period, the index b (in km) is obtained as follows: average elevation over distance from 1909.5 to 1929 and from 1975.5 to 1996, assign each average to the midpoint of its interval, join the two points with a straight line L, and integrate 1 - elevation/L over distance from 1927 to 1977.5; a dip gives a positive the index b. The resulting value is -2.77 km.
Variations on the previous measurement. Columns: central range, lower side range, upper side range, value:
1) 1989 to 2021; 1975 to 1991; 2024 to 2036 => 1.4 km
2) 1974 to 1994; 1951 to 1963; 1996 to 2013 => -0.1 km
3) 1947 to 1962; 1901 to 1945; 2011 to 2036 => -1.6 km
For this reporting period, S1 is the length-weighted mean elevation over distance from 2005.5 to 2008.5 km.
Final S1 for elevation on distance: 5.41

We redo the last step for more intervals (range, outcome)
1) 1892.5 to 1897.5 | 3.06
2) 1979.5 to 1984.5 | 5.19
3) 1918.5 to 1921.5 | 5.16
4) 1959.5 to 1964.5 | 4.79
